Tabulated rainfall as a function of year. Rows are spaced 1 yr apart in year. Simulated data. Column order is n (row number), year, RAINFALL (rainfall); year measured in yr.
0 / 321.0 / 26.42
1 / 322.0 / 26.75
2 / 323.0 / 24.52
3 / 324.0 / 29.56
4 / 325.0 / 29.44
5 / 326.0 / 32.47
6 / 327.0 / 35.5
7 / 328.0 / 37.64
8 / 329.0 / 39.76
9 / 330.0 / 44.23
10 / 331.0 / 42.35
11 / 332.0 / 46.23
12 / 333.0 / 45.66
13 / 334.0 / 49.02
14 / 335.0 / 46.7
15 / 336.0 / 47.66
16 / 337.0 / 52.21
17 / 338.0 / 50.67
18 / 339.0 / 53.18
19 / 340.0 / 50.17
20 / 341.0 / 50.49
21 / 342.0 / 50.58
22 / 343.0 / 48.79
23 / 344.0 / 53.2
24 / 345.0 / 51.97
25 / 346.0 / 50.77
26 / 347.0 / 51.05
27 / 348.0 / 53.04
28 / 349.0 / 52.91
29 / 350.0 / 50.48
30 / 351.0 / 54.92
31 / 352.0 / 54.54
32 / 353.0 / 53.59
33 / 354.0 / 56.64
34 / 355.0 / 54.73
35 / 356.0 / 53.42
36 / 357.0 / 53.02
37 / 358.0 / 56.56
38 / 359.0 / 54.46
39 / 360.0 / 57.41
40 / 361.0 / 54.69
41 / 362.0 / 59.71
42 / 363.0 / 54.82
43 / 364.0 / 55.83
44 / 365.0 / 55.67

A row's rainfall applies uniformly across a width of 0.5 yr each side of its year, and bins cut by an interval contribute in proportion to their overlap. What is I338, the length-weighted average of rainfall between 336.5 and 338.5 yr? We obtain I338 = 51.4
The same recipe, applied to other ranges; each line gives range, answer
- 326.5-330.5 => 39.3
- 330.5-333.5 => 44.7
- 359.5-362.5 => 57.3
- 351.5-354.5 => 54.9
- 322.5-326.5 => 29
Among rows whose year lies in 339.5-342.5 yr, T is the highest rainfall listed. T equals 50.58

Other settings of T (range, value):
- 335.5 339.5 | 53.18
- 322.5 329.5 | 39.76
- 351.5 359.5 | 56.64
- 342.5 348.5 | 53.2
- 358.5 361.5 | 57.41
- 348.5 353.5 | 54.92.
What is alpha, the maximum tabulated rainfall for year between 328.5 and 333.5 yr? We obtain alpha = 46.23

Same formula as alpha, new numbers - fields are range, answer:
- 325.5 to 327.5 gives 35.5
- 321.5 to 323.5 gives 26.75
